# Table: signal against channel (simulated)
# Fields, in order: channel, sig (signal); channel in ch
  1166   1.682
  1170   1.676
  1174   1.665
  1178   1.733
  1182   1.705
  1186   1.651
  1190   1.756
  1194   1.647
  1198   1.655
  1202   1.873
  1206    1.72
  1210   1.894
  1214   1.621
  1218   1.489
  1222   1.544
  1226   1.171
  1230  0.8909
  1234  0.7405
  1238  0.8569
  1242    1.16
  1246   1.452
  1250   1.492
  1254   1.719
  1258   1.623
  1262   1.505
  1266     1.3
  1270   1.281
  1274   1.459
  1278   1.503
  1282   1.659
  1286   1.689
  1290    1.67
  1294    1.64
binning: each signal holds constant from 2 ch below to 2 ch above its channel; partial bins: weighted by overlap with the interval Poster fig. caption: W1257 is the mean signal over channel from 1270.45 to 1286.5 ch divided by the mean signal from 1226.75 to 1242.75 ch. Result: 1.69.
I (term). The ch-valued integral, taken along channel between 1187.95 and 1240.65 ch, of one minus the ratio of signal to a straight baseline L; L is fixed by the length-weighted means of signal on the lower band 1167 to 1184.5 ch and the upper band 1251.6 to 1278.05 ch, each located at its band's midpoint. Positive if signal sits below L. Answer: 5.3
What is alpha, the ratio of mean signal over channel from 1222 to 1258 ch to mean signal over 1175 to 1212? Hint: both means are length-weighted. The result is 0.71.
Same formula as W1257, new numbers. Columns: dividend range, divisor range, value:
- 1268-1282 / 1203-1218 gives 0.84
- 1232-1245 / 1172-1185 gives 0.57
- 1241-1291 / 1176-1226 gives 0.90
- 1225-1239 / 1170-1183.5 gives 0.53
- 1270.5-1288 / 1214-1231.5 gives 1.17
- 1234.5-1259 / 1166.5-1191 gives 0.79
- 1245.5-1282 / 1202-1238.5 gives 1.09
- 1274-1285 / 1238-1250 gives 1.24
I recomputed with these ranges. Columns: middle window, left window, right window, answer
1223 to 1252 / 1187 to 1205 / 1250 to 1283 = 8.5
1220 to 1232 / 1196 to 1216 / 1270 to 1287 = 3.5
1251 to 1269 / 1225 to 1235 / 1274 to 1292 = -3.0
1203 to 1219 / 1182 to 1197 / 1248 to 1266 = -0.6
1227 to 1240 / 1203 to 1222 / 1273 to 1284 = 6.2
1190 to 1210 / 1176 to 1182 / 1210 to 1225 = -1.3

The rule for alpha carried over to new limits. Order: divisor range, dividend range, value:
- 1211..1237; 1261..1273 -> 1.08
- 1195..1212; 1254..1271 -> 0.83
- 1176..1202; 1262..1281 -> 0.83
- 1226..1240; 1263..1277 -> 1.56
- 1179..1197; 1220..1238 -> 0.63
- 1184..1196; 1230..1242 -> 0.52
